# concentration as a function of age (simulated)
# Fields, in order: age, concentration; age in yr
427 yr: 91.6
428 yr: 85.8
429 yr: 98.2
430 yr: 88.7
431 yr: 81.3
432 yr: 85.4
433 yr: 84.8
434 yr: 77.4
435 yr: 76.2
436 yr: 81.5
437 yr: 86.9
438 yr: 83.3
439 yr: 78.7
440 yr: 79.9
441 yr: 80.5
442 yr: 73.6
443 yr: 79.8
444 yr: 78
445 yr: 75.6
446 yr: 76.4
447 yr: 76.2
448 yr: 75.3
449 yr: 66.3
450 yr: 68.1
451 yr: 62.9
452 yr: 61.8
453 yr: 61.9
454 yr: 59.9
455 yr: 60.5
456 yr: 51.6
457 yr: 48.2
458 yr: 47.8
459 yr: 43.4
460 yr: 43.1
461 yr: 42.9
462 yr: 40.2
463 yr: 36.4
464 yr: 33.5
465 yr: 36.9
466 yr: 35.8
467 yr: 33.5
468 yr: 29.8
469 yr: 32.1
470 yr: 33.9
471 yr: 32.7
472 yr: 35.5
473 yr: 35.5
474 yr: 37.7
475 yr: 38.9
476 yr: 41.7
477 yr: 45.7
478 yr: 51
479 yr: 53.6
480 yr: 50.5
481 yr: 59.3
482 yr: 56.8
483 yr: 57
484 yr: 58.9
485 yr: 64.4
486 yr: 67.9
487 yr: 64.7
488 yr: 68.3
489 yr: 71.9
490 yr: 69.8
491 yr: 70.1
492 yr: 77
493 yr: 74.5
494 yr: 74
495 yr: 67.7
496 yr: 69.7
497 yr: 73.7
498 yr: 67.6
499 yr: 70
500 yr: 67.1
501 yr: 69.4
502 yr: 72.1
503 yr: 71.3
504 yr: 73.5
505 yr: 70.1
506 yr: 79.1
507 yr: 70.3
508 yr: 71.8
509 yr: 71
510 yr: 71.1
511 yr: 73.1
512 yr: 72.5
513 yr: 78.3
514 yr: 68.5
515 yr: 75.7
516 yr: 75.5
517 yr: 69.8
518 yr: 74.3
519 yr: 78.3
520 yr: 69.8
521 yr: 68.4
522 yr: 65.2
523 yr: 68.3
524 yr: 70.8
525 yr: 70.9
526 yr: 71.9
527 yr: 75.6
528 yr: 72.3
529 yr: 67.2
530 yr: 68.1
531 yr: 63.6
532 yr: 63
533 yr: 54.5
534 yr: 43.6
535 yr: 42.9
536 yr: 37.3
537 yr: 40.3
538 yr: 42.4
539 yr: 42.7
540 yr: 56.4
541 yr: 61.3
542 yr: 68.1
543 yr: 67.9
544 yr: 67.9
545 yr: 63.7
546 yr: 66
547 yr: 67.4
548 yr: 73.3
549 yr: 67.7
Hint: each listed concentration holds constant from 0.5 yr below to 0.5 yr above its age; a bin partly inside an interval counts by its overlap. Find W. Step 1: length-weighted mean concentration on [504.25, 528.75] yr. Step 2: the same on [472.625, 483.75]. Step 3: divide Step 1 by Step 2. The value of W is 1.5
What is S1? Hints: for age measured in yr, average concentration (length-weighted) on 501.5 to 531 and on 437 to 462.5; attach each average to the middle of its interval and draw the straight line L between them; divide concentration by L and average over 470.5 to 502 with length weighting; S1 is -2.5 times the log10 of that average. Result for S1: 0.16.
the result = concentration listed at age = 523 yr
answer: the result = 68.3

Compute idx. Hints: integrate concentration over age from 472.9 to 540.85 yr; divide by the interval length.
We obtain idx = 64.1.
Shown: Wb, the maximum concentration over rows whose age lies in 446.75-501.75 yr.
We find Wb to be 77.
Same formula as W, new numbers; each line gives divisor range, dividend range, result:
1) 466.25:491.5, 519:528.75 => 1.41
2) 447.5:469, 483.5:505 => 1.42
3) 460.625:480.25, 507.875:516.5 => 1.89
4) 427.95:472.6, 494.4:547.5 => 1.07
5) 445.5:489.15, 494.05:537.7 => 1.33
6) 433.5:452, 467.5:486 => 0.60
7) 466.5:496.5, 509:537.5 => 1.22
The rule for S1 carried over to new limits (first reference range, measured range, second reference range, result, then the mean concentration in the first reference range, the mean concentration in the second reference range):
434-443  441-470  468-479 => 0.12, 79.9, 38.8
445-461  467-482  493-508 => 0.49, 60.2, 71.2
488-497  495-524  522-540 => -0.09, 71.7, 58.7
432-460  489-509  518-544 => -0.11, 70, 61.6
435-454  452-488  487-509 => 0.48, 74.5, 71.2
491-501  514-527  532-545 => -0.18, 71.1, 53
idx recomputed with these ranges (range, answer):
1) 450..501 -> 53.7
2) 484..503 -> 69.7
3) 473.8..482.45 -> 48.7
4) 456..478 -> 38.9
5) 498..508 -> 71.3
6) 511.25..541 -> 63.8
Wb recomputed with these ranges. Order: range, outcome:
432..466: 86.9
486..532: 79.1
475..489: 71.9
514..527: 78.3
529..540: 68.1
